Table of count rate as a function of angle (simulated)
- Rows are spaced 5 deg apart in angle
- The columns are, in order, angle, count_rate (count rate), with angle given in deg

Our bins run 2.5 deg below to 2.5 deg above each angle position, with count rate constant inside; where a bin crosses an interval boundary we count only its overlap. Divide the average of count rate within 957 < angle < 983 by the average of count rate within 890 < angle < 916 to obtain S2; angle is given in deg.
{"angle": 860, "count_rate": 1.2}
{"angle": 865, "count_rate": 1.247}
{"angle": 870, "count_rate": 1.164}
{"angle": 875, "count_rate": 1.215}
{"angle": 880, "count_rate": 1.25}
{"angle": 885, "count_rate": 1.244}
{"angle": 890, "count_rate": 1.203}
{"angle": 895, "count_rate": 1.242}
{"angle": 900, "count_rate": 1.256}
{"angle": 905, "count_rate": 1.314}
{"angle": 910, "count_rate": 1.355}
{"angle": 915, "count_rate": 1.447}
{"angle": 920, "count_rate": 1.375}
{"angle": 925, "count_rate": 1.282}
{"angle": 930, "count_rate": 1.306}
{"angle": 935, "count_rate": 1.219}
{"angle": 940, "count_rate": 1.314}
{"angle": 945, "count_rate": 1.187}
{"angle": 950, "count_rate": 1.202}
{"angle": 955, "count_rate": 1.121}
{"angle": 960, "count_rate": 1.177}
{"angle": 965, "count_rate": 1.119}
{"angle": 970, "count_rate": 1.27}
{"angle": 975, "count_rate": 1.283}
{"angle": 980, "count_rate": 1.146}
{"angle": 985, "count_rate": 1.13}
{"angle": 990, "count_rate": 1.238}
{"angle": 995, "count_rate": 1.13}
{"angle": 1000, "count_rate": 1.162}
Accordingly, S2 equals 0.92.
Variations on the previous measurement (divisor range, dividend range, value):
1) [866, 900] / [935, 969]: 0.97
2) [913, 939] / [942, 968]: 0.88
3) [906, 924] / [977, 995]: 0.85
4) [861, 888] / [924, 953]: 1.02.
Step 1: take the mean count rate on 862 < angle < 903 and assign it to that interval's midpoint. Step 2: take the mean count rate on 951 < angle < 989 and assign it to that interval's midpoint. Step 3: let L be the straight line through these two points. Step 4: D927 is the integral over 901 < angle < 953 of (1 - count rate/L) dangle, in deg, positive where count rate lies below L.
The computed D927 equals -3.99 deg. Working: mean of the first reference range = 1.23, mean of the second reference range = 1.18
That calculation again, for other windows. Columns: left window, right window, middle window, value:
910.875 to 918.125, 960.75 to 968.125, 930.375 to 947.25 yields 0.50 deg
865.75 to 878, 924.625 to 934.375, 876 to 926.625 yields -2.12 deg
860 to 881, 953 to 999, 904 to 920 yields -2.36 deg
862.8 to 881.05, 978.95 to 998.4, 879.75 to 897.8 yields -0.37 deg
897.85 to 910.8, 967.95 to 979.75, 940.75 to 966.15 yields 1.87 deg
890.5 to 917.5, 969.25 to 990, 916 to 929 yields -0.52 deg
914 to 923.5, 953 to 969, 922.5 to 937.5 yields 0.67 deg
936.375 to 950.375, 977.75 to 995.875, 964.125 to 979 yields -0.47 deg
